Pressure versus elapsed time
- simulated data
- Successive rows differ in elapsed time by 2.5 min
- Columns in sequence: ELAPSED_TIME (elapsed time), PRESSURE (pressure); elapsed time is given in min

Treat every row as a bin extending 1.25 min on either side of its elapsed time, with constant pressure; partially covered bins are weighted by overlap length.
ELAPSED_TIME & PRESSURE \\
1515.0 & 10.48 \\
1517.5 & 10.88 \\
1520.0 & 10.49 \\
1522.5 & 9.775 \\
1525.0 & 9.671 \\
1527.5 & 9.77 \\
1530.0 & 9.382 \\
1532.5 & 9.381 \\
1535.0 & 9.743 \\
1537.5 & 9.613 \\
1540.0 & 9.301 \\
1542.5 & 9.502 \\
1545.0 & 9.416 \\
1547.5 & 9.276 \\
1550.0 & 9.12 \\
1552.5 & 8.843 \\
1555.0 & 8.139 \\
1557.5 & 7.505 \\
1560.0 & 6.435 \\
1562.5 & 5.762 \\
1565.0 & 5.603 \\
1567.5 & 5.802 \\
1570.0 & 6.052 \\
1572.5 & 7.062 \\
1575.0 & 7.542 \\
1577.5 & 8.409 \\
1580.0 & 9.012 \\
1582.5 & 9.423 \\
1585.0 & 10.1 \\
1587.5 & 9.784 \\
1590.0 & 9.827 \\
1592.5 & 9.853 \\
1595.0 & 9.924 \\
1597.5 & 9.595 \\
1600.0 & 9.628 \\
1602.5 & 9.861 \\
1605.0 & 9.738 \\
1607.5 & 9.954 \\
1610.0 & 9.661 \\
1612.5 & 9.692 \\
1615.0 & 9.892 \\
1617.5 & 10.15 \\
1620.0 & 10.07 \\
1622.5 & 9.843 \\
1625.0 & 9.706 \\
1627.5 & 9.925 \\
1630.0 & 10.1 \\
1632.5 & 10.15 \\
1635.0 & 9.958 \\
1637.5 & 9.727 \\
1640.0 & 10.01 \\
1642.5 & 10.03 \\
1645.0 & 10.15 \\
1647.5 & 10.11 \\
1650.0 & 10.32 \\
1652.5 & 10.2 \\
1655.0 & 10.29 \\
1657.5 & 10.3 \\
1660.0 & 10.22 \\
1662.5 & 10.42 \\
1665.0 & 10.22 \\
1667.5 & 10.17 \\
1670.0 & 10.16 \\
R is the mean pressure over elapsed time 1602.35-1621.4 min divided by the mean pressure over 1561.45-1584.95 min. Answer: 1.34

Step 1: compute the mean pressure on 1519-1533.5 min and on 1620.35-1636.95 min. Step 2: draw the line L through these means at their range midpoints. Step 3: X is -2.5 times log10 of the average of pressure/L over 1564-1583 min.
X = 0.32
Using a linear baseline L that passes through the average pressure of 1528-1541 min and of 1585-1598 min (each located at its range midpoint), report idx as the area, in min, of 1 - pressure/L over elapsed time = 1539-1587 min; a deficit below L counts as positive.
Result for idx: 8.1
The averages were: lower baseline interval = 9.5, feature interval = 8.04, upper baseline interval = 9.84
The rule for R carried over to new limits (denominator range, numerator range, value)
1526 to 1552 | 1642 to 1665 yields 1.08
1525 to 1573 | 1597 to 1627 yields 1.19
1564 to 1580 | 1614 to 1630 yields 1.43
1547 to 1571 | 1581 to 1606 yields 1.36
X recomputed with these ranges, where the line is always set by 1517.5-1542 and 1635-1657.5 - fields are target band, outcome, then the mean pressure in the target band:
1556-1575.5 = 0.46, 6.45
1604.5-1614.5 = 0.02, 9.77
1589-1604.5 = 0.02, 9.78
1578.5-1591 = 0.03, 9.6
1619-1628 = 0.02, 9.88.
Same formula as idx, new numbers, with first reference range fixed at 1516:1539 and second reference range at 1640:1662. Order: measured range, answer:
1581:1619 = 1.0 min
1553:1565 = 3.6 min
